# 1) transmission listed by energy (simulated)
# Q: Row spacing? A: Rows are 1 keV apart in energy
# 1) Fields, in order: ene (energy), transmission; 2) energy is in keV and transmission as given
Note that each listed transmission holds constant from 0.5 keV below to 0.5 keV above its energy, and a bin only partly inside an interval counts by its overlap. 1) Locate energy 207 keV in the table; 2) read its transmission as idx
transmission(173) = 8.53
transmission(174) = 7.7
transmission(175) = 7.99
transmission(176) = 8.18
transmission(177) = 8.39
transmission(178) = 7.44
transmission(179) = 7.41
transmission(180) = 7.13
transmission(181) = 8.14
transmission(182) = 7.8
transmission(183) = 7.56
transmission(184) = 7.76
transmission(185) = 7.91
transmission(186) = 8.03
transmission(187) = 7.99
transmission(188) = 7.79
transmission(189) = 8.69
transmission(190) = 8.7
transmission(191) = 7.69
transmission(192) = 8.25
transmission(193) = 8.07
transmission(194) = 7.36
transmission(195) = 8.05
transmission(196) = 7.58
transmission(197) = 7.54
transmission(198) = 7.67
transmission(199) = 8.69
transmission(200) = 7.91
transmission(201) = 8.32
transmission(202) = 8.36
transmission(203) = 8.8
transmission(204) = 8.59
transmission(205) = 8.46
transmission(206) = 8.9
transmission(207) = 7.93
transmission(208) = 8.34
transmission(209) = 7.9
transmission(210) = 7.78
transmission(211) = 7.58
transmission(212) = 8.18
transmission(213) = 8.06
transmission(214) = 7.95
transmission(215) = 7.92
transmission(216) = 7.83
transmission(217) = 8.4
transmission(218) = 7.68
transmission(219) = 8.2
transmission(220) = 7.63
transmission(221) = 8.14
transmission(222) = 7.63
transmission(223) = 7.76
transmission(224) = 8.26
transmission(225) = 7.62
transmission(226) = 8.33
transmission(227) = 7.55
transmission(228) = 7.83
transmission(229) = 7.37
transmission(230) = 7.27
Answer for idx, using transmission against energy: 7.93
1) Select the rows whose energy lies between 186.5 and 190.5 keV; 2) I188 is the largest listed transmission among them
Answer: 8.7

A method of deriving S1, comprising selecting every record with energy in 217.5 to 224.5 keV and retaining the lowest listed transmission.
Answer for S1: 7.63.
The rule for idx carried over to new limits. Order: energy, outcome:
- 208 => 8.34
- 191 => 7.69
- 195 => 8.05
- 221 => 8.14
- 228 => 7.83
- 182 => 7.8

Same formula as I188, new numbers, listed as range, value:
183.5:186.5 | 8.03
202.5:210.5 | 8.9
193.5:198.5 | 8.05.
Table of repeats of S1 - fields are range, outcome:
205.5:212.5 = 7.58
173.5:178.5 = 7.44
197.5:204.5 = 7.67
